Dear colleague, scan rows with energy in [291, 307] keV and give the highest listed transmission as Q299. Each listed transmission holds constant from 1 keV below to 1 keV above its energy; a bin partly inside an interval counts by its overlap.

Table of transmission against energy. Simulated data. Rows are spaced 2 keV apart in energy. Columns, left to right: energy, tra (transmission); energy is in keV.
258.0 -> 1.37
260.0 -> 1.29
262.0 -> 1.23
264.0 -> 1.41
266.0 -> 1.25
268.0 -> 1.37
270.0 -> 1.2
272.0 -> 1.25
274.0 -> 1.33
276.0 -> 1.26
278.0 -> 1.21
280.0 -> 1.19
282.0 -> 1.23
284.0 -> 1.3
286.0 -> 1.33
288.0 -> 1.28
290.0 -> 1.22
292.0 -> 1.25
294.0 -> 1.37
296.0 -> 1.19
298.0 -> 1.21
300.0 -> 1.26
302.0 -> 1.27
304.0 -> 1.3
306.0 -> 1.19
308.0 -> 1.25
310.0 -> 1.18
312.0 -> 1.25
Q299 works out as 1.37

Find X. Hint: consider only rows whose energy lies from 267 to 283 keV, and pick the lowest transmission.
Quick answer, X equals 1.19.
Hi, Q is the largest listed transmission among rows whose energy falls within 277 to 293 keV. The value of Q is 1.33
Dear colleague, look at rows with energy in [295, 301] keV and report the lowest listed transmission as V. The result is 1.19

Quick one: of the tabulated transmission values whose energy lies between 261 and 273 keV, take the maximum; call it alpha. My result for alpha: 1.41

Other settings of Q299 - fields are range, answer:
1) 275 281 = 1.26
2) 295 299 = 1.21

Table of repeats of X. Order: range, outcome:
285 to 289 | 1.28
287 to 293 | 1.22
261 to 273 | 1.2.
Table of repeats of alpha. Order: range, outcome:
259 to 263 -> 1.29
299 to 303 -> 1.27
